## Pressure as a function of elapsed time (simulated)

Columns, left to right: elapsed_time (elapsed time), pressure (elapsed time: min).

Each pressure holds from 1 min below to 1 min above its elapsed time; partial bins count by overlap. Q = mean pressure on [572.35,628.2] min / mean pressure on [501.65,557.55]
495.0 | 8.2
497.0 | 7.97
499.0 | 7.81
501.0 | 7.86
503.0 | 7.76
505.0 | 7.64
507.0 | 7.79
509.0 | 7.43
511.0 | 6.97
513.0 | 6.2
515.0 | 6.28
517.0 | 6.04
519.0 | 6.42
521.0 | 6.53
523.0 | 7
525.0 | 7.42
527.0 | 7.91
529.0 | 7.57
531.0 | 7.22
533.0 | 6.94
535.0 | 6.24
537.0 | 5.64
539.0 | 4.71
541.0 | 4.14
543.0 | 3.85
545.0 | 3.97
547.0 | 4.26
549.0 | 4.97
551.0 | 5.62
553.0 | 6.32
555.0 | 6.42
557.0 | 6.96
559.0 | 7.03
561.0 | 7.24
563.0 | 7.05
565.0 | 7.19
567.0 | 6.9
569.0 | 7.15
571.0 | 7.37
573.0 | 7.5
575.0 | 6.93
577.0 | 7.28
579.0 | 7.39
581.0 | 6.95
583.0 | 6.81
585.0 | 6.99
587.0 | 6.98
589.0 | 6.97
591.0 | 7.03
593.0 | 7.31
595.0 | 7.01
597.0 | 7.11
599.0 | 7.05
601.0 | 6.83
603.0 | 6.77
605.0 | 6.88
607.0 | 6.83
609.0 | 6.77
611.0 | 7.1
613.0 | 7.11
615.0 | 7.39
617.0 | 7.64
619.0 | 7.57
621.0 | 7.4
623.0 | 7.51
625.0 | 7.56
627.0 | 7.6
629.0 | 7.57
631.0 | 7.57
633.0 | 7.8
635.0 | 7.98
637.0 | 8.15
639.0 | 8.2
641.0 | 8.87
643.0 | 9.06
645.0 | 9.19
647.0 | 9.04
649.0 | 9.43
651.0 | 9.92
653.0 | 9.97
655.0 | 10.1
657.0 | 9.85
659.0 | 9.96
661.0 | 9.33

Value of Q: 1.14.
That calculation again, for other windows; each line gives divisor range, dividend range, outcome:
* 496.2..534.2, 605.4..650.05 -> 1.09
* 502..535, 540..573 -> 0.86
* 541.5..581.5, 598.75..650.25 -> 1.21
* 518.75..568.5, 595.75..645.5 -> 1.21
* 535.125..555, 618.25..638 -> 1.54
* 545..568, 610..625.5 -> 1.18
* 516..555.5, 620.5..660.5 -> 1.45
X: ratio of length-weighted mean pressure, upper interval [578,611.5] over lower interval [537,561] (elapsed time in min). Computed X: 1.30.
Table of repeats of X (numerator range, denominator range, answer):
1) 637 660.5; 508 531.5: 1.35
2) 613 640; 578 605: 1.09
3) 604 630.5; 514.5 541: 1.12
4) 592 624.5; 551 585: 1.02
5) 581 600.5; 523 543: 1.11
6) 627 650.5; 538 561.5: 1.56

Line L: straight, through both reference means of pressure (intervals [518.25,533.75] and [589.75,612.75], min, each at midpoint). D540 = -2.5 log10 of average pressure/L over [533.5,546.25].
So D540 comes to 0.419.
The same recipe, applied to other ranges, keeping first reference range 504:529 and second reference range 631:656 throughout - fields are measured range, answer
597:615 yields 0.20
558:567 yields 0.09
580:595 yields 0.15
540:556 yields 0.45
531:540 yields 0.20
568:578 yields 0.09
